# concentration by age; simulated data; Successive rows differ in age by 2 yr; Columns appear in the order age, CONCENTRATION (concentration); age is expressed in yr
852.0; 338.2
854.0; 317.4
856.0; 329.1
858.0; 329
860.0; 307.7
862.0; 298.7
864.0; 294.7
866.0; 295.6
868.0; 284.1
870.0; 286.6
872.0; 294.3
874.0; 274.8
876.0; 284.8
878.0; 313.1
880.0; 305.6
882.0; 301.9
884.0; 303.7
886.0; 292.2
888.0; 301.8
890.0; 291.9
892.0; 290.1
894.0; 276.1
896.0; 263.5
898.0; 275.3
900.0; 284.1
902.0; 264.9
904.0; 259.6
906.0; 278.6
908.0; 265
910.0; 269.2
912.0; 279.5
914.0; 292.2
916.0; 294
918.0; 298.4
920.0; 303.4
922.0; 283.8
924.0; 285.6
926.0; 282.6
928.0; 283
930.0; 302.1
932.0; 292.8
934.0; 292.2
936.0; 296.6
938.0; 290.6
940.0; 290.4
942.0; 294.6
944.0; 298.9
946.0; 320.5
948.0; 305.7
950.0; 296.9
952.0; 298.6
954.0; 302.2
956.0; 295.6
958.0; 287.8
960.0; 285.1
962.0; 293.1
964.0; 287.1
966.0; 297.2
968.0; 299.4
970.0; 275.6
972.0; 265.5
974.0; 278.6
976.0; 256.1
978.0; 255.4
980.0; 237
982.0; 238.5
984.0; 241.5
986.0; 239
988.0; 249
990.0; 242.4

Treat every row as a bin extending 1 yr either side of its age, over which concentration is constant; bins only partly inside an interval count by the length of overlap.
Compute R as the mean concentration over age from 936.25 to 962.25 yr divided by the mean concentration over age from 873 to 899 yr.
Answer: 1.02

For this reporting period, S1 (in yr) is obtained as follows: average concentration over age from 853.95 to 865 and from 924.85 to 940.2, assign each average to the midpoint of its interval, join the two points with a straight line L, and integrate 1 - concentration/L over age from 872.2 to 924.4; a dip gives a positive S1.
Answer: 2.62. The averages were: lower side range 312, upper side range 291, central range 286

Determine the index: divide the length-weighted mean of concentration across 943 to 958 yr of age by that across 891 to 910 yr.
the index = 1.11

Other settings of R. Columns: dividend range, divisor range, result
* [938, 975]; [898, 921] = 1.04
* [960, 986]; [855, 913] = 0.93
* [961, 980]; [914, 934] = 0.95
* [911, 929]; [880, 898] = 1.00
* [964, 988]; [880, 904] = 0.92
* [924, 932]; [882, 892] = 0.97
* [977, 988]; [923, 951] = 0.82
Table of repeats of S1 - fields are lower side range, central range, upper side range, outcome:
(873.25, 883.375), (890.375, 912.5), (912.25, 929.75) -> 1.5 yr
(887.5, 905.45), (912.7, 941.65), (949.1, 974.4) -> -0.9 yr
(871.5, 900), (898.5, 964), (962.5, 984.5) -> -2.6 yr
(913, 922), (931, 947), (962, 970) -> -0.2 yr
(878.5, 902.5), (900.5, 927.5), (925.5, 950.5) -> 1.0 yr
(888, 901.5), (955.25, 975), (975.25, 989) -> -2.7 yr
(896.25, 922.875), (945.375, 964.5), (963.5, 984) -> -1.8 yr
